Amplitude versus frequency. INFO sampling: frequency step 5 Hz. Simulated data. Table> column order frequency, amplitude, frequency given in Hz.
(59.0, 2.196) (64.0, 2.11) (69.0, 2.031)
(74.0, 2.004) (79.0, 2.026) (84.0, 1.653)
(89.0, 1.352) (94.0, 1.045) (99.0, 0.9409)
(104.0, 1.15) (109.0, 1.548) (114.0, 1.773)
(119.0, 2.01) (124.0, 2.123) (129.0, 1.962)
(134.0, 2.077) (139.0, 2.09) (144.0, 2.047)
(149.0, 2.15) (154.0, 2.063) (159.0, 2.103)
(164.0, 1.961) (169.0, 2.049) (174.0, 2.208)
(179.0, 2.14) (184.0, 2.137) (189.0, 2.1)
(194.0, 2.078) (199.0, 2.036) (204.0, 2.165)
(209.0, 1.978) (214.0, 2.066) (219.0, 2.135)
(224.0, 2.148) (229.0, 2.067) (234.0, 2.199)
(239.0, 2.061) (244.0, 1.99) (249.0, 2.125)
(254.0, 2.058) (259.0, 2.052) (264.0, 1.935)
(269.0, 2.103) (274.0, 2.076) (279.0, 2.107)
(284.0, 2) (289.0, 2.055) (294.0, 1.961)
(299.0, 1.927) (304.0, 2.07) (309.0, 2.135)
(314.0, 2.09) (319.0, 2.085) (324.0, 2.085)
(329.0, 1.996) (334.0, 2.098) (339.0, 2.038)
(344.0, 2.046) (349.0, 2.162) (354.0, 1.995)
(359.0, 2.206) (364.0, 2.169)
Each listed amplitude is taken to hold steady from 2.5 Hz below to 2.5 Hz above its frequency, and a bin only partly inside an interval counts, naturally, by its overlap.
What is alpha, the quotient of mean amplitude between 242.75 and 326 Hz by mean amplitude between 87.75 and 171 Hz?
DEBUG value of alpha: 1.14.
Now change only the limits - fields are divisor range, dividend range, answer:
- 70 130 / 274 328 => 1.26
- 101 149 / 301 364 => 1.12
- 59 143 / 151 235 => 1.19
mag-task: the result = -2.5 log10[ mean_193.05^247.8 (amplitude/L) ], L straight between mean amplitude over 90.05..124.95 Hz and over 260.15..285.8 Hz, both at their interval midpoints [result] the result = -0.122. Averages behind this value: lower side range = 1.48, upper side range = 2.05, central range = 2.09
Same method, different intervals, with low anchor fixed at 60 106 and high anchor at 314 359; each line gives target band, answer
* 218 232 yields -0.135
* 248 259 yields -0.084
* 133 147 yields -0.205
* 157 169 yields -0.157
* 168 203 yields -0.174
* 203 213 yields -0.121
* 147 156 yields -0.209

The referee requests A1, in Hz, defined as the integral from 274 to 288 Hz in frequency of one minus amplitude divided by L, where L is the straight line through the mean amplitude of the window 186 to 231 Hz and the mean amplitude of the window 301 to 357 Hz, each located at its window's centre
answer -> 0.14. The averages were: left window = 2.09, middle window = 2.06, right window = 2.07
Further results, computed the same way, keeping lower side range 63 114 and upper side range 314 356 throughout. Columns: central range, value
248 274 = -1.80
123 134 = -2.53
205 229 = -3.30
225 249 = -2.77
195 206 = -1.80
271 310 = -1.20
